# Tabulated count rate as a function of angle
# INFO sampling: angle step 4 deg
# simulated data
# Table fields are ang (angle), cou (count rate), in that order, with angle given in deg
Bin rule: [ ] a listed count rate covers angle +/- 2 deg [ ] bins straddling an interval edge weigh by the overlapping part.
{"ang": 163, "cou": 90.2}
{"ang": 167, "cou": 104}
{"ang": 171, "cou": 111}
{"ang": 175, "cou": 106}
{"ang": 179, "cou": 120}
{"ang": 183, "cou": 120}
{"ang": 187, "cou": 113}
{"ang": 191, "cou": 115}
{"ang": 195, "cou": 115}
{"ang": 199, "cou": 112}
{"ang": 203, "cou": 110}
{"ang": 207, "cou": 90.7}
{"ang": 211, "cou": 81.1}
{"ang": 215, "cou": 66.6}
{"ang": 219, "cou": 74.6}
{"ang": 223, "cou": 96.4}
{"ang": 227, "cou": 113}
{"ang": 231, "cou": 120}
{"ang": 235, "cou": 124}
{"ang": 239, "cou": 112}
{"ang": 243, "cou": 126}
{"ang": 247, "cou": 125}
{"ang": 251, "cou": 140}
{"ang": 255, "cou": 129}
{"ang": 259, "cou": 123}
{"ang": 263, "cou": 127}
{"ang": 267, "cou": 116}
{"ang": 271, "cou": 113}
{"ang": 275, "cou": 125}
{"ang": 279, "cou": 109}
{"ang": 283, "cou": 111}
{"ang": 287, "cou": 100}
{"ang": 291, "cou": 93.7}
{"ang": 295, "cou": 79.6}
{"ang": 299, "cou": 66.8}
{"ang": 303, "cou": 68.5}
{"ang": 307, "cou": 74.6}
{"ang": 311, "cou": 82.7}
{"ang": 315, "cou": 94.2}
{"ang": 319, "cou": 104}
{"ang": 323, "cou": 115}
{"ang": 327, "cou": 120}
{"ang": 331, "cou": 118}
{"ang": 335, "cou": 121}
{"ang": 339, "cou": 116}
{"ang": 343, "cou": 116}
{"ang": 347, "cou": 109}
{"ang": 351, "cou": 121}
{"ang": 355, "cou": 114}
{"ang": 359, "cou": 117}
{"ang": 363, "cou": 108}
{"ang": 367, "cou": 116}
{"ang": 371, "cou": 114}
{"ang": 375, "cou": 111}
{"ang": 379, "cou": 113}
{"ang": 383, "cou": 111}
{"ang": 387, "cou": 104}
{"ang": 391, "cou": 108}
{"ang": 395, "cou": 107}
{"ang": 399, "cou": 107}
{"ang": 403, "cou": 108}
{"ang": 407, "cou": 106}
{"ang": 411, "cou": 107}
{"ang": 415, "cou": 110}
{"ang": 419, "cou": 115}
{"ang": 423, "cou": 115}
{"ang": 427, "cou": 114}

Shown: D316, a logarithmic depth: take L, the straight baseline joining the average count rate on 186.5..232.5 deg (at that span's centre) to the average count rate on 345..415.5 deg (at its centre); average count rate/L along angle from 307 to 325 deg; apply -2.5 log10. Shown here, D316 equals 0.111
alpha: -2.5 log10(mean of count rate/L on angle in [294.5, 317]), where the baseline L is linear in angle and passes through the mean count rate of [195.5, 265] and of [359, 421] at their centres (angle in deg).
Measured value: 0.379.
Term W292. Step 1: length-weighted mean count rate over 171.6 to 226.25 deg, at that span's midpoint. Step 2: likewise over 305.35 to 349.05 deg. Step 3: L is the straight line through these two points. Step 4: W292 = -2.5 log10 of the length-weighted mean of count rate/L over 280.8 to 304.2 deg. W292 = 0.203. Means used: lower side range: 102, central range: 87.4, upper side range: 107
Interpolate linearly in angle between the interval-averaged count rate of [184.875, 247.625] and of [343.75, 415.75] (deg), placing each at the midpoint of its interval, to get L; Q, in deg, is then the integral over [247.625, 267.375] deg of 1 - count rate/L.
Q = -3.9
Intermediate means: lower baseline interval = 106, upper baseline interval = 111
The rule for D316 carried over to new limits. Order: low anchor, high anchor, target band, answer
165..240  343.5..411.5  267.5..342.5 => 0.08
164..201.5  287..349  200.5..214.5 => 0.20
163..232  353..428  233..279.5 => -0.16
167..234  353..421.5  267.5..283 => -0.08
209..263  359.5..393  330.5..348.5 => -0.05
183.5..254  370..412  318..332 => -0.06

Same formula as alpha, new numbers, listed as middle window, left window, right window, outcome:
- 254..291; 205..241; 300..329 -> -0.21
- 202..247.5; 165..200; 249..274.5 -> 0.17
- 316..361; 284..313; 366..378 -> -0.17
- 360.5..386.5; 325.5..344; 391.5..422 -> 0.01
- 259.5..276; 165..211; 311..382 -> -0.09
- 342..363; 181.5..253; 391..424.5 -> -0.05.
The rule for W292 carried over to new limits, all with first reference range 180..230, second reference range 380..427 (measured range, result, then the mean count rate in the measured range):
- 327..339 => -0.12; 119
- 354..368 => -0.06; 114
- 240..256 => -0.24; 129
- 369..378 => -0.04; 113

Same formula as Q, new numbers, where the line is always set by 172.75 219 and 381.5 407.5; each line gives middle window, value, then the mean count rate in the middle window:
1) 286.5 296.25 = 1.35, 90.6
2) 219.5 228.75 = 0.38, 99.6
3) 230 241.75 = -1.69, 119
